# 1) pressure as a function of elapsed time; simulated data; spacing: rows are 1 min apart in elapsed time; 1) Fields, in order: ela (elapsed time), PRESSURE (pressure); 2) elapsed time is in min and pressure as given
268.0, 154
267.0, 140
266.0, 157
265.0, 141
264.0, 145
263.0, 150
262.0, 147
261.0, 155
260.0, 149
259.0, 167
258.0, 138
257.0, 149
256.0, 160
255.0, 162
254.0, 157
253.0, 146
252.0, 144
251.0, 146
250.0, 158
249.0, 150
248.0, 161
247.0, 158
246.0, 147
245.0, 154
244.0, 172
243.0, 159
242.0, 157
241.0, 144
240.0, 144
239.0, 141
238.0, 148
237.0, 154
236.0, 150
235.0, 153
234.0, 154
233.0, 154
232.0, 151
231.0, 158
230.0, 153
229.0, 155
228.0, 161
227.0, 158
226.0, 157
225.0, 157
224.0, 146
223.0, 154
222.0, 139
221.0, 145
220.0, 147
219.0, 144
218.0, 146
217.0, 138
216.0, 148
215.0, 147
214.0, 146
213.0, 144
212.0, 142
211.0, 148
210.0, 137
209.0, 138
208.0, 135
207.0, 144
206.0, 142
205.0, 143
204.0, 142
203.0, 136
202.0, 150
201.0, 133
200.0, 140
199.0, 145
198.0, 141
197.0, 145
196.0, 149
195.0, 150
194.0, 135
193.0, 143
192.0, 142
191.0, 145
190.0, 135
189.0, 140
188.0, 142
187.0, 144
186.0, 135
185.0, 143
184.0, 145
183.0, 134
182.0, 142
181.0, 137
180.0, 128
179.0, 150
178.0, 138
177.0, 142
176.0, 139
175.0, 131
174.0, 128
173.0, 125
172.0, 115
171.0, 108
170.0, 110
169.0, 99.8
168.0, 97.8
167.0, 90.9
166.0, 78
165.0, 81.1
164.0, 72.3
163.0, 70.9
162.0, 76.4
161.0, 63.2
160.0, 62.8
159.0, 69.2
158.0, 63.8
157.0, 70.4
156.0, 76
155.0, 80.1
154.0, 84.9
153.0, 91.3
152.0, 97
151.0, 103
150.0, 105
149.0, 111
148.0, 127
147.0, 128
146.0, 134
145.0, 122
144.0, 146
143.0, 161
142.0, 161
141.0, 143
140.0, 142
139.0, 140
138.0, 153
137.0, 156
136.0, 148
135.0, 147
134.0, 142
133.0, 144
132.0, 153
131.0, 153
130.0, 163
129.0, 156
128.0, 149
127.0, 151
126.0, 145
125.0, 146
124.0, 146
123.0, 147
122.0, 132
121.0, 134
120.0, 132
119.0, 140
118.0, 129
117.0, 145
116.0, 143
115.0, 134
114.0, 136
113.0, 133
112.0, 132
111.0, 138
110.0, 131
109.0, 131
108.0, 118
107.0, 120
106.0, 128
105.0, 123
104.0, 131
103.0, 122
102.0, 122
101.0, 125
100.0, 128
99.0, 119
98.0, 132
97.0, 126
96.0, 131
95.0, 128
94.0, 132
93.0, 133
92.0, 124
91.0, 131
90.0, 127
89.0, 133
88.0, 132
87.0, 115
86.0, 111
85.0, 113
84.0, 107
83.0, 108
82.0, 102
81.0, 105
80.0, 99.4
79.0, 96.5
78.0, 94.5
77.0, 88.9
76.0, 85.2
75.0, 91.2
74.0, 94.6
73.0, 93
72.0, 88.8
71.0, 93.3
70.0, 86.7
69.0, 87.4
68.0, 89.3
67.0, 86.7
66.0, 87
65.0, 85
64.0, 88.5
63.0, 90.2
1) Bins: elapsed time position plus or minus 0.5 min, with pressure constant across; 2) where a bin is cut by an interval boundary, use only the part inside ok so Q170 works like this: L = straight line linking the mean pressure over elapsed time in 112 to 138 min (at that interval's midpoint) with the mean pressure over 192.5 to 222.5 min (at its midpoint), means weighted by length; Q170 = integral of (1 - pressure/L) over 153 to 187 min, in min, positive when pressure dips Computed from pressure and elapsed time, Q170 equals 8.8 min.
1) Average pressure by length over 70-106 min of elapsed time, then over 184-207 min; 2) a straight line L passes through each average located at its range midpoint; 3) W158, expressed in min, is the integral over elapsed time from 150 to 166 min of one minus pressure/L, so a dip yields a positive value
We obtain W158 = 6.5 min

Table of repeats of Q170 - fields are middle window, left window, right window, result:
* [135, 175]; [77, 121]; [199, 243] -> 7.7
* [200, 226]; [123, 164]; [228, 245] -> 0.3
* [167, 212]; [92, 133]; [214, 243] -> 3.0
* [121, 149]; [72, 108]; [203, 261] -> -4.1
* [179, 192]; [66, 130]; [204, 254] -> 0.0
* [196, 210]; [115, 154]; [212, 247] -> 0.6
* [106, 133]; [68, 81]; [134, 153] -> -4.6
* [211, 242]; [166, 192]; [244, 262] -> -1.0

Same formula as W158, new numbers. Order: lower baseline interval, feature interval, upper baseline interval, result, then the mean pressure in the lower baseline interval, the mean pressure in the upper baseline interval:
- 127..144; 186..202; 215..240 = 0.89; 151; 150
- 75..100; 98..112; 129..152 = -0.34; 115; 140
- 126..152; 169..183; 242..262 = 1.53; 141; 154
